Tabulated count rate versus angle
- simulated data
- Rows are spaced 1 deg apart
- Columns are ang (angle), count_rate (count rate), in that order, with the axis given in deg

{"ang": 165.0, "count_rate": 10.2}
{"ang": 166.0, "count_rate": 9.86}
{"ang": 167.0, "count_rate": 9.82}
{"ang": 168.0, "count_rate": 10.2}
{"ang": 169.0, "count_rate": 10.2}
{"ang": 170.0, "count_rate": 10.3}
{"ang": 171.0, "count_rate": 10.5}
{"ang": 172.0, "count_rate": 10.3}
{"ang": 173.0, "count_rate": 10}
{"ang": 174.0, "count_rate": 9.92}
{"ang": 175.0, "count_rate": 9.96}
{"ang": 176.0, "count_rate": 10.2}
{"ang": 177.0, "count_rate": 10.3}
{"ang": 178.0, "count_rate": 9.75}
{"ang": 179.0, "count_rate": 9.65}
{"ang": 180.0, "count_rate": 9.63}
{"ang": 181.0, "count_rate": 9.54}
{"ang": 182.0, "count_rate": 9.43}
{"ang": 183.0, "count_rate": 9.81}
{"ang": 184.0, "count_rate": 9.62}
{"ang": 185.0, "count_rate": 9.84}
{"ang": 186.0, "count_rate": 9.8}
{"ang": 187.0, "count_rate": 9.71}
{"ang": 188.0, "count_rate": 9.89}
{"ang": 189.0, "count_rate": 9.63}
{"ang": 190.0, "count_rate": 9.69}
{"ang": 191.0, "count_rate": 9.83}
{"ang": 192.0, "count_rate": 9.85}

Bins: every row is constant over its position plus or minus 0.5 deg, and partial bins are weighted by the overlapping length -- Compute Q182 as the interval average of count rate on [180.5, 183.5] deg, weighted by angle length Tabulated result 9.59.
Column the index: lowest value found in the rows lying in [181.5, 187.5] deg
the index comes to 9.43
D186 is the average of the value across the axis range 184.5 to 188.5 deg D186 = 9.81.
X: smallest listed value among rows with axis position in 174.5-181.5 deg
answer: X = 9.54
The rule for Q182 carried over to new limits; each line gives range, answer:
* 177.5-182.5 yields 9.6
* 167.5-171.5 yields 10.3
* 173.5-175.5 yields 9.94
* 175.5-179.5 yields 9.98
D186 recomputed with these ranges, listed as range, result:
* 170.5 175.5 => 10.1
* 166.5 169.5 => 10.1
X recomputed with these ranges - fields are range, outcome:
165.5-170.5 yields 9.82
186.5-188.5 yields 9.71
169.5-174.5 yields 9.92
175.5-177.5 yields 10.2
